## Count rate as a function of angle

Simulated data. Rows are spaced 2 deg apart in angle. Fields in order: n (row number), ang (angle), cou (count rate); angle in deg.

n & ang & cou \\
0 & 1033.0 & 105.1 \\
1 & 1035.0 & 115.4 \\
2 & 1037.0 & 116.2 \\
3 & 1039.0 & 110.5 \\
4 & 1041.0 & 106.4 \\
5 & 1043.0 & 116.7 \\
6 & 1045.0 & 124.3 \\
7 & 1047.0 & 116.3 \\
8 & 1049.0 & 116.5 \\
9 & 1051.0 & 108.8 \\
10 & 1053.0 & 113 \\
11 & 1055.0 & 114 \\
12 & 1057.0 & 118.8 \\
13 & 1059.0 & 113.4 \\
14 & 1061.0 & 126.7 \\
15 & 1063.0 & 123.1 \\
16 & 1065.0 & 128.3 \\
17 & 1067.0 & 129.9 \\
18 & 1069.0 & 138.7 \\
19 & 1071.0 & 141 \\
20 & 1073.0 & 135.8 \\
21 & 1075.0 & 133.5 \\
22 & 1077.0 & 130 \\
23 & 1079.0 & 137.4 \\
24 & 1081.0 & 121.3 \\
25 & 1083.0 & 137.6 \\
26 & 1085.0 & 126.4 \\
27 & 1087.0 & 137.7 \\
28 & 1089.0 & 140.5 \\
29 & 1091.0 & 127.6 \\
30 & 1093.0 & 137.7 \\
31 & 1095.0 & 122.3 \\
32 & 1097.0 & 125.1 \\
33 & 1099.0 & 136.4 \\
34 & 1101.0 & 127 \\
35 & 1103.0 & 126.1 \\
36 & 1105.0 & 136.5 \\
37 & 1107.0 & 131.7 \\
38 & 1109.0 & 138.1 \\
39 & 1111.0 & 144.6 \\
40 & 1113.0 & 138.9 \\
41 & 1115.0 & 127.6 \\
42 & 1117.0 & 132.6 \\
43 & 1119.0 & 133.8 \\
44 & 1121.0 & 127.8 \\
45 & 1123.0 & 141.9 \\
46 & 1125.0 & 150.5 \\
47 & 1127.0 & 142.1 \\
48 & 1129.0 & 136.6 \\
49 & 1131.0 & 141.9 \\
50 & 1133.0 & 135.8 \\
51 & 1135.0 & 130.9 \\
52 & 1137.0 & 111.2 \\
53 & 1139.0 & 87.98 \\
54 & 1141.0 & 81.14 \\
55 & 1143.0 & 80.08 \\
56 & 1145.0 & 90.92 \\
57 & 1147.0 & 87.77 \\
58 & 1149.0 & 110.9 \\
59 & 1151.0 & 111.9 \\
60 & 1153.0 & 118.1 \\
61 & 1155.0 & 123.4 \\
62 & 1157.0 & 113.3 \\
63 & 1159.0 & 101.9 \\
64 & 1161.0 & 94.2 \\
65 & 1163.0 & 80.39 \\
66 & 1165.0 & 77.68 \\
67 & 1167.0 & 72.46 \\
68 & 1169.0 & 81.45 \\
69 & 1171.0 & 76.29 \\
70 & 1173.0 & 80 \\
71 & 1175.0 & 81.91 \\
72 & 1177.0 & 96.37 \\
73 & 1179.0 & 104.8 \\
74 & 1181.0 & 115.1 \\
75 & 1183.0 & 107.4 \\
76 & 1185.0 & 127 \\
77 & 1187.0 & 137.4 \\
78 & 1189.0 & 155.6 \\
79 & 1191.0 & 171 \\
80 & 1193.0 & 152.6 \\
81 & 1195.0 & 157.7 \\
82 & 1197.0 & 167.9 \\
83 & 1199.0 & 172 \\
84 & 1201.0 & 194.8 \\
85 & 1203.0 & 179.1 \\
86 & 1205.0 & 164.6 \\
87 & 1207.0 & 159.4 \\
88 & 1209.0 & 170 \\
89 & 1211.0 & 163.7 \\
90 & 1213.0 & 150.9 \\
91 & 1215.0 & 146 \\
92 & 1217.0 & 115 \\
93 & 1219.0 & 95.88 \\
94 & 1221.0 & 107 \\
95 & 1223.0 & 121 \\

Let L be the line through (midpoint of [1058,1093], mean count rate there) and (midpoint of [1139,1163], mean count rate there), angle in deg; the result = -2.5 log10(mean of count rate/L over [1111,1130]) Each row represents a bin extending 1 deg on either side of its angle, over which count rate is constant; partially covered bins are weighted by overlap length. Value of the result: -0.22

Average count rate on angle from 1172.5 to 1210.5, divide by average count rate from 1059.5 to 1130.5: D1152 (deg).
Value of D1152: 1.1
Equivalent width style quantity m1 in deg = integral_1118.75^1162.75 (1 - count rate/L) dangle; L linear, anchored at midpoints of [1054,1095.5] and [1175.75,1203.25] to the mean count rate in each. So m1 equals 7.2 deg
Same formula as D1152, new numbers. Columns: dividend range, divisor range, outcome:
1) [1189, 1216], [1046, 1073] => 1.34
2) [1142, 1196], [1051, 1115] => 0.83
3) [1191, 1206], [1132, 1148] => 1.69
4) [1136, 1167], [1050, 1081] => 0.77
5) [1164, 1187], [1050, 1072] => 0.77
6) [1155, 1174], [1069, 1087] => 0.66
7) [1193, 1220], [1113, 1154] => 1.31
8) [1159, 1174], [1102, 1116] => 0.61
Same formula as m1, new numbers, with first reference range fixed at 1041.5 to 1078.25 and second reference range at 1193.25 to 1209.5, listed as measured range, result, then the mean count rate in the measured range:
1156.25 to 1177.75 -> 9.77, 86.5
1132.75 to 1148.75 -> 5.37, 99.6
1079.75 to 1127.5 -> 1.44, 134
